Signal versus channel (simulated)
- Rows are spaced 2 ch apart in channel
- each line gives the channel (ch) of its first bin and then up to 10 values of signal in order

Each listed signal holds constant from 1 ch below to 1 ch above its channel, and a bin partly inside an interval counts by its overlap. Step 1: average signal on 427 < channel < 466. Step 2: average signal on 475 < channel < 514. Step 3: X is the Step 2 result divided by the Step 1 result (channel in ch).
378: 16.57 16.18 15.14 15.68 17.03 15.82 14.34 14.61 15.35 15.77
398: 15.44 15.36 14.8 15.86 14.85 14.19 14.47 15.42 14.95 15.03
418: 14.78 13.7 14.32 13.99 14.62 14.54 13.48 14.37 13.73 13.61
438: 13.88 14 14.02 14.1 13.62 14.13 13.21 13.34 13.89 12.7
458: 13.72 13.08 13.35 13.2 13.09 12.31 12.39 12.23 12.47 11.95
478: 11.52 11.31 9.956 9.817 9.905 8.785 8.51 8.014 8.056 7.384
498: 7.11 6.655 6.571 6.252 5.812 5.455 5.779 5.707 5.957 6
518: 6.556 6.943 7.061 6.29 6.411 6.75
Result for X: 0.59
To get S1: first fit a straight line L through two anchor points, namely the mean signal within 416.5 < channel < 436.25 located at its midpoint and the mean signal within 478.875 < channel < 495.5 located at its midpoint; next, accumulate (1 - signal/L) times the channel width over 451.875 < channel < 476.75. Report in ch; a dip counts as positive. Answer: -4.1 ch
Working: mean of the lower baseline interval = 14.2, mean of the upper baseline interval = 9.25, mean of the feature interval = 12.9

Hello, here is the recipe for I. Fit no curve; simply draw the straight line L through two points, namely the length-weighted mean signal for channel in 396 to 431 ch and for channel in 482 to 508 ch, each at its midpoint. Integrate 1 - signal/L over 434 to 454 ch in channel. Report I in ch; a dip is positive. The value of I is -2.78 ch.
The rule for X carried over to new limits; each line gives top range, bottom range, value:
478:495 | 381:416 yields 0.62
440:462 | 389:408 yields 0.90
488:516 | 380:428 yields 0.45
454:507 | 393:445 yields 0.71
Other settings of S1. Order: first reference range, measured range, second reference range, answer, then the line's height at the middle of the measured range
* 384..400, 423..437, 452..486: -0.15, 13.9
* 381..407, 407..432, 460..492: -0.59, 14.1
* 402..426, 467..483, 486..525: -3.86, 9.47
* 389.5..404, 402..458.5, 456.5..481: -0.91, 14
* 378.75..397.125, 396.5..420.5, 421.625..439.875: -0.18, 14.8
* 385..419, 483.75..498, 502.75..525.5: -0.72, 8.04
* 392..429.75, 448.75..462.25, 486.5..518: -3.00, 10.9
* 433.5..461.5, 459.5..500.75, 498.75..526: -2.05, 9.92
